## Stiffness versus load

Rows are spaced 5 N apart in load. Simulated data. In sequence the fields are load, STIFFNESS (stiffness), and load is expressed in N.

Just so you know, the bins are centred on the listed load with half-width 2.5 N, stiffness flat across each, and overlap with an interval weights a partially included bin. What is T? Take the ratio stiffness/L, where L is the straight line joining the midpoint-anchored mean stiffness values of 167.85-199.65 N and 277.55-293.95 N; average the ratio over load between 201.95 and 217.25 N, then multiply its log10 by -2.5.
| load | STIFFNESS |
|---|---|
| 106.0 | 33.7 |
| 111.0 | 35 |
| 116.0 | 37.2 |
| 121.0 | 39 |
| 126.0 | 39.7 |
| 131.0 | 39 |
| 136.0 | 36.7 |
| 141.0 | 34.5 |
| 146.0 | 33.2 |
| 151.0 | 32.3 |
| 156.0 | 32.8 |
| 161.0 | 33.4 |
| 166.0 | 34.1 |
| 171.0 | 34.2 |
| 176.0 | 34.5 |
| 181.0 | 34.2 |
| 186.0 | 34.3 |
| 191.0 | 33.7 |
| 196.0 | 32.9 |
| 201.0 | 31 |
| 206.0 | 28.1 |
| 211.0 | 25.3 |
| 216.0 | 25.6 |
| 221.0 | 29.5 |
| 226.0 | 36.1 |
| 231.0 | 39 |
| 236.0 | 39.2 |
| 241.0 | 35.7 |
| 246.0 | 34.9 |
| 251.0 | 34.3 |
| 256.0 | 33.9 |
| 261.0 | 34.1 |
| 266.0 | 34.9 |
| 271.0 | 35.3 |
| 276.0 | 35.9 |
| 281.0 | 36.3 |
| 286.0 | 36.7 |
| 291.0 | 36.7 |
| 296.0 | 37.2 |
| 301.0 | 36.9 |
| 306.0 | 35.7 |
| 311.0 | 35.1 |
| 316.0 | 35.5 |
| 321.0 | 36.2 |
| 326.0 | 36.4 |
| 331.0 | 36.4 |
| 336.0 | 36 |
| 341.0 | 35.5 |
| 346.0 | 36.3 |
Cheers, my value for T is 0.273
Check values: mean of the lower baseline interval 33.9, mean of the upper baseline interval 36.5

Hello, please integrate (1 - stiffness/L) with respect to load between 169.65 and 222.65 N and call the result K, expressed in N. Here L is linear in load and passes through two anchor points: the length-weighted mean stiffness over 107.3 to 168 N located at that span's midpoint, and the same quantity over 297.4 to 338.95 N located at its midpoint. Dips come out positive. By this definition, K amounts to 6.7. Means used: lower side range 35.6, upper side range 36.1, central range 31.2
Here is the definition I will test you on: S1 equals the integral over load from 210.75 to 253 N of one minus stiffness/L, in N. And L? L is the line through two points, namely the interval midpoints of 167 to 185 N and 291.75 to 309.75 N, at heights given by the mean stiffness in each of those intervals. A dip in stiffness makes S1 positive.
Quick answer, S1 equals 1.91 N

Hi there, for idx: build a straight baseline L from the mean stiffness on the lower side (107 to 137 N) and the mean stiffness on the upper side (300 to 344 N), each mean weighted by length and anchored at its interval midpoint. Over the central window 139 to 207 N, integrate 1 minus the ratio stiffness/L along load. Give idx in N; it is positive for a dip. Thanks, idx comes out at 7.3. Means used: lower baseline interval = 37.6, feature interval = 33.2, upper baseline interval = 35.9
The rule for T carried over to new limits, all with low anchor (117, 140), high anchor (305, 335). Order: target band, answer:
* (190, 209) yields 0.20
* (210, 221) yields 0.37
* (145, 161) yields 0.16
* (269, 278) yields 0.03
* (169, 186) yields 0.10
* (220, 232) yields 0.06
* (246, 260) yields 0.08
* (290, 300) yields -0.02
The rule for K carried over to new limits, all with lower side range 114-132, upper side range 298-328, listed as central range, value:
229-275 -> 1.5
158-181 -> 2.4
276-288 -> 0.0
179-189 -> 1.0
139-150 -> 1.4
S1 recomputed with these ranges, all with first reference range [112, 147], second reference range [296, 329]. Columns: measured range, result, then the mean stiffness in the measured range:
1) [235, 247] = 0.0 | 36.5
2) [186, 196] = 0.8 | 33.6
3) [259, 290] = 0.6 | 35.6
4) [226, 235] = -0.4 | 38.2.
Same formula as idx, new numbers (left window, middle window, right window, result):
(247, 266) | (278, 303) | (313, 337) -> -1.12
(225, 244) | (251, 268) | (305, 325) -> 1.23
